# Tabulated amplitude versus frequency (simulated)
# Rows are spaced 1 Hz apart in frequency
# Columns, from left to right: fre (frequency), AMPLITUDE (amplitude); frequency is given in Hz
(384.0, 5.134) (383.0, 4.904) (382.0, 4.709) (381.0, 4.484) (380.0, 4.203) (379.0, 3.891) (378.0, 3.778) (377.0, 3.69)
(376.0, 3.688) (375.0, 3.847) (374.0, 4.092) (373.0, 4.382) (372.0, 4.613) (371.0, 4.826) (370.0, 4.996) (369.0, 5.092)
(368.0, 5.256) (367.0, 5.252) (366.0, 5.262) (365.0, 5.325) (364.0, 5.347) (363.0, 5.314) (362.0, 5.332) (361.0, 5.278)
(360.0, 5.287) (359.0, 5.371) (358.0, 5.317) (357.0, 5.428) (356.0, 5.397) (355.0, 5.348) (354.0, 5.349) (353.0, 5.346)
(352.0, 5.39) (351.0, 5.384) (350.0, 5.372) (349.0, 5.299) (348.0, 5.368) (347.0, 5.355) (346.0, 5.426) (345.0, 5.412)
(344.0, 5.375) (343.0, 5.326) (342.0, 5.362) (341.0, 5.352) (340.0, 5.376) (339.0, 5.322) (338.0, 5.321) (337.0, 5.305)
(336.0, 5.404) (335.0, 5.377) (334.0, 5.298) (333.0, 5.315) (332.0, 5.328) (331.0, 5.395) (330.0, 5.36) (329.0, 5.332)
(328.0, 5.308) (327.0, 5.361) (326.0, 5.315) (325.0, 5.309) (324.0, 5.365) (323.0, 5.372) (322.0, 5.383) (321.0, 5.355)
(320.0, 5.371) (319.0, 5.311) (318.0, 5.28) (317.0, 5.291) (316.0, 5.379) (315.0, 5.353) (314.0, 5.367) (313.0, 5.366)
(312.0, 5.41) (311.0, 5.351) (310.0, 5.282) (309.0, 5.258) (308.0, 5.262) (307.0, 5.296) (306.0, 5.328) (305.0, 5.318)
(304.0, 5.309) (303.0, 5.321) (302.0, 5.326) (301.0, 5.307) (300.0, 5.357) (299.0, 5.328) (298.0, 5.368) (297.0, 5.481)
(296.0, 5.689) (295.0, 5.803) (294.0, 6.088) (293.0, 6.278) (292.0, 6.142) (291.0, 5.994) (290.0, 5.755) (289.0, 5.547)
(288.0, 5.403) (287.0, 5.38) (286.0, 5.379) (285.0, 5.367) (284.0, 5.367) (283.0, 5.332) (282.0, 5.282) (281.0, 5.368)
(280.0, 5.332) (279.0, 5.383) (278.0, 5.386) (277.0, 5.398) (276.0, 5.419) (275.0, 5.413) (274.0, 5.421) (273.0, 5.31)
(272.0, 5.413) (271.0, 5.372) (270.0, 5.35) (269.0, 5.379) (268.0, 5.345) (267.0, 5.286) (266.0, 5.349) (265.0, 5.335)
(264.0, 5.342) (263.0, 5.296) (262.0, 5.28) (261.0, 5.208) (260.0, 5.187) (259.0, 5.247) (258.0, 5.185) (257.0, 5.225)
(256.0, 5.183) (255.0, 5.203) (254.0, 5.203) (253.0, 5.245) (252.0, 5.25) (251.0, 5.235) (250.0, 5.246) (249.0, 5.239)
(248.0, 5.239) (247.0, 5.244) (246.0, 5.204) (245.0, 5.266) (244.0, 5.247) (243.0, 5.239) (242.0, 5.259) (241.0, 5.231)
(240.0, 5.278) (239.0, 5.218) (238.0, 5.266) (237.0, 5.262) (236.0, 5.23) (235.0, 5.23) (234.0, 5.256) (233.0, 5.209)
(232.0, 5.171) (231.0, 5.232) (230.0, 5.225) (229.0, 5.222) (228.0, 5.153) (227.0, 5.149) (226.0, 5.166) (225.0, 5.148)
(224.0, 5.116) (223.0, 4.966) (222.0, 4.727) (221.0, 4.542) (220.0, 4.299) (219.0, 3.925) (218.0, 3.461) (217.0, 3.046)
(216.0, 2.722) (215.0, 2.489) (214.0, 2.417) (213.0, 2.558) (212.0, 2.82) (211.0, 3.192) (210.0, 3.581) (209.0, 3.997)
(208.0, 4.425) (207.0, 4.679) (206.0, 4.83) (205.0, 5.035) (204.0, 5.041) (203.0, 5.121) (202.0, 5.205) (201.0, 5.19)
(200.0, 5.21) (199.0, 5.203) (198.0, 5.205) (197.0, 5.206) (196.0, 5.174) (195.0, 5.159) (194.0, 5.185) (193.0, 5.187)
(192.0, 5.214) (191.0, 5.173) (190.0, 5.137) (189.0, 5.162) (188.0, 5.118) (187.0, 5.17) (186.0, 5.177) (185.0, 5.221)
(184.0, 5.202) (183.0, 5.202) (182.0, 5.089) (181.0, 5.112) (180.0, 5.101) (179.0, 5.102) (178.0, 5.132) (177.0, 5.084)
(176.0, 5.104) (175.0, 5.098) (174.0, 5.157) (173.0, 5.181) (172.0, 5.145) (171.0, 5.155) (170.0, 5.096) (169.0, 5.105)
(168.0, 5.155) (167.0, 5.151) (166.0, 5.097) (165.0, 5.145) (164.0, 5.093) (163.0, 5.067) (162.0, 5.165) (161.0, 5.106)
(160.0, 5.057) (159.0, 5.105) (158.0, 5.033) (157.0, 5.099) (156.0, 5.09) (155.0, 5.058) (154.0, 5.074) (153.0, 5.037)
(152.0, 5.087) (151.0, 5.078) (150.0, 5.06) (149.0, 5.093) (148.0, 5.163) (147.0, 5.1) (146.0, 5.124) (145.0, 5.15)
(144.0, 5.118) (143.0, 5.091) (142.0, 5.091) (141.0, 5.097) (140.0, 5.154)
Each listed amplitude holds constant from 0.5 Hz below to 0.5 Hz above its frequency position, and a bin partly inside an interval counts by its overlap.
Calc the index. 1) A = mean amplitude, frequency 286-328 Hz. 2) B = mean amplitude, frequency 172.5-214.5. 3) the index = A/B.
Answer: 1.13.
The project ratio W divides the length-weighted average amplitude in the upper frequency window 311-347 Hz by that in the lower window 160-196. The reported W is 1.04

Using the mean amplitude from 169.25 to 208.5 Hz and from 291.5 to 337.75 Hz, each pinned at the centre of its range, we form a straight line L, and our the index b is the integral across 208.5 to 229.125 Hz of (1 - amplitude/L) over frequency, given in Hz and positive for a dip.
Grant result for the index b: 4.9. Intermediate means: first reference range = 5.11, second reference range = 5.41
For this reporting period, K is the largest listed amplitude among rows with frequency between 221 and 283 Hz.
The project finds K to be 5.421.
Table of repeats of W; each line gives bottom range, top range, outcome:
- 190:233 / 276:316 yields 1.20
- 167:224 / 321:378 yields 1.10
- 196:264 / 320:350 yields 1.11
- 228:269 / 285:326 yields 1.04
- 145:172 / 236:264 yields 1.03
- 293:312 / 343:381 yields 0.92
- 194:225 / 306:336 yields 1.24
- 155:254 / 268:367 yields 1.10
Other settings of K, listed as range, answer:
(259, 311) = 6.278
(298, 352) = 5.426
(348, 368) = 5.428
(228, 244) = 5.278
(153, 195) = 5.221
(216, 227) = 5.166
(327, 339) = 5.404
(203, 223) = 5.121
